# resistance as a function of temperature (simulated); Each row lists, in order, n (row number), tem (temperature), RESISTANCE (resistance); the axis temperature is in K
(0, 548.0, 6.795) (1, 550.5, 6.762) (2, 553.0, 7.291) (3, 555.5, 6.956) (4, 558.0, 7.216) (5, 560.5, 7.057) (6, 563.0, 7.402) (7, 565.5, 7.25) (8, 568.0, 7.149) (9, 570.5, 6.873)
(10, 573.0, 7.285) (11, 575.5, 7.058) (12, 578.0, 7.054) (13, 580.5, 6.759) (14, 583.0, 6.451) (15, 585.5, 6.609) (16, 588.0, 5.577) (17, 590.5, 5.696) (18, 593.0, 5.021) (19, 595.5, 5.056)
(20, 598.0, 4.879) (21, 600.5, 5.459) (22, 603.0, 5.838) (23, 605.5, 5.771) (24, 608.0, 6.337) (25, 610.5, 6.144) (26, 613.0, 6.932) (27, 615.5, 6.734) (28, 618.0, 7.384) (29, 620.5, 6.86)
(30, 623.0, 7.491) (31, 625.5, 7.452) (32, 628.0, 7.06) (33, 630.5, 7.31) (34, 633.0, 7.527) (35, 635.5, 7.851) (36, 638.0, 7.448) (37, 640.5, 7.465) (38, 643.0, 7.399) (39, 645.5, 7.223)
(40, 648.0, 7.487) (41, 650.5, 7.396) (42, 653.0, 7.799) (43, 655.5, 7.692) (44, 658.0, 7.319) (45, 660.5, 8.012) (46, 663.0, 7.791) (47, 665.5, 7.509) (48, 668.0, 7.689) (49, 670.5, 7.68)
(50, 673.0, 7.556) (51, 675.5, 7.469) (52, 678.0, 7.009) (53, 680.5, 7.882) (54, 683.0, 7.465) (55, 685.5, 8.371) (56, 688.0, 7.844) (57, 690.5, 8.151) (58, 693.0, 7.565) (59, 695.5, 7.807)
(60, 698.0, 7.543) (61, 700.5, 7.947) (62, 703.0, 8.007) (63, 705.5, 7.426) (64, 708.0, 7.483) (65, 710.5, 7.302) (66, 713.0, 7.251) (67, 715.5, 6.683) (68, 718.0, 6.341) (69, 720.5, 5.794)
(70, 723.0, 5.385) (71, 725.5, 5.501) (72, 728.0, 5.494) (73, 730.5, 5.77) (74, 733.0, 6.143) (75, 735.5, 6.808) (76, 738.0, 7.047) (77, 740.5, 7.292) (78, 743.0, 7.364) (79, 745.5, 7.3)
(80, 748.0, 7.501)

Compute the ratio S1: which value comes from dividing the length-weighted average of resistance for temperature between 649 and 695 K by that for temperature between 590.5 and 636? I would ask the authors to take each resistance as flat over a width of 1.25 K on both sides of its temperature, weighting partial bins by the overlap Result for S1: 1.19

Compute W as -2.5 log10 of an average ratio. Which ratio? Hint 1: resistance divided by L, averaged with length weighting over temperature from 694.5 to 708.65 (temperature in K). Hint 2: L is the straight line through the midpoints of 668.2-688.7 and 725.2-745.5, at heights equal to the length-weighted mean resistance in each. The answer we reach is -0.07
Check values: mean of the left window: 7.66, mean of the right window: 6.52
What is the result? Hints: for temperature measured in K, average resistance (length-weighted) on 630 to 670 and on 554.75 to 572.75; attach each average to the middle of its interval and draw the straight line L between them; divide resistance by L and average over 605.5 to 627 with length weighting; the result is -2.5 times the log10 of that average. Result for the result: 0.08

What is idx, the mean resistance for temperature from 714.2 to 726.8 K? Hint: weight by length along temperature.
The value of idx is 5.94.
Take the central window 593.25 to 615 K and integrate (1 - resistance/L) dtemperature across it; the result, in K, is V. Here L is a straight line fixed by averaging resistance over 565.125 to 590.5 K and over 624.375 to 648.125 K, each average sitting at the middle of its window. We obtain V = 3.9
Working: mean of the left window 6.74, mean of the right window 7.42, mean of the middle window 5.8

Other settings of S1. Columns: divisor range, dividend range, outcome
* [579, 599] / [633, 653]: 1.30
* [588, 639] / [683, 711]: 1.20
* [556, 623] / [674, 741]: 1.09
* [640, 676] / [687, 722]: 0.97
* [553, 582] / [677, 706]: 1.09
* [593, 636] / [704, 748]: 1.02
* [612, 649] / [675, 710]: 1.05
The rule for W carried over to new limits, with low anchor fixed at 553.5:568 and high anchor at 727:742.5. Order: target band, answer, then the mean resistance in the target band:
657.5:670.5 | -0.138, 7.69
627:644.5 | -0.085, 7.44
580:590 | 0.133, 6.27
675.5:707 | -0.163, 7.74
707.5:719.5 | -0.062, 6.96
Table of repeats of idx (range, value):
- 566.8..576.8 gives 7.09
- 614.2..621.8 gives 7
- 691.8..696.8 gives 7.69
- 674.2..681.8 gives 7.45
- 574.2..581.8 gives 6.96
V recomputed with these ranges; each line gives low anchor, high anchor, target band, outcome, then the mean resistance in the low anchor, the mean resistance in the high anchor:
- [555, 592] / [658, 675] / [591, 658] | 4.52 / 6.81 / 7.67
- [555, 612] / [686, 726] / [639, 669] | -3.16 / 6.38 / 7.18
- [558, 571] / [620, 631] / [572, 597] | 3.35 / 7.17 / 7.26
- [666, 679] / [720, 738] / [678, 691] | -1.25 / 7.49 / 5.93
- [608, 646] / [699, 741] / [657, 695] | -4.24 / 7.19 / 6.68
